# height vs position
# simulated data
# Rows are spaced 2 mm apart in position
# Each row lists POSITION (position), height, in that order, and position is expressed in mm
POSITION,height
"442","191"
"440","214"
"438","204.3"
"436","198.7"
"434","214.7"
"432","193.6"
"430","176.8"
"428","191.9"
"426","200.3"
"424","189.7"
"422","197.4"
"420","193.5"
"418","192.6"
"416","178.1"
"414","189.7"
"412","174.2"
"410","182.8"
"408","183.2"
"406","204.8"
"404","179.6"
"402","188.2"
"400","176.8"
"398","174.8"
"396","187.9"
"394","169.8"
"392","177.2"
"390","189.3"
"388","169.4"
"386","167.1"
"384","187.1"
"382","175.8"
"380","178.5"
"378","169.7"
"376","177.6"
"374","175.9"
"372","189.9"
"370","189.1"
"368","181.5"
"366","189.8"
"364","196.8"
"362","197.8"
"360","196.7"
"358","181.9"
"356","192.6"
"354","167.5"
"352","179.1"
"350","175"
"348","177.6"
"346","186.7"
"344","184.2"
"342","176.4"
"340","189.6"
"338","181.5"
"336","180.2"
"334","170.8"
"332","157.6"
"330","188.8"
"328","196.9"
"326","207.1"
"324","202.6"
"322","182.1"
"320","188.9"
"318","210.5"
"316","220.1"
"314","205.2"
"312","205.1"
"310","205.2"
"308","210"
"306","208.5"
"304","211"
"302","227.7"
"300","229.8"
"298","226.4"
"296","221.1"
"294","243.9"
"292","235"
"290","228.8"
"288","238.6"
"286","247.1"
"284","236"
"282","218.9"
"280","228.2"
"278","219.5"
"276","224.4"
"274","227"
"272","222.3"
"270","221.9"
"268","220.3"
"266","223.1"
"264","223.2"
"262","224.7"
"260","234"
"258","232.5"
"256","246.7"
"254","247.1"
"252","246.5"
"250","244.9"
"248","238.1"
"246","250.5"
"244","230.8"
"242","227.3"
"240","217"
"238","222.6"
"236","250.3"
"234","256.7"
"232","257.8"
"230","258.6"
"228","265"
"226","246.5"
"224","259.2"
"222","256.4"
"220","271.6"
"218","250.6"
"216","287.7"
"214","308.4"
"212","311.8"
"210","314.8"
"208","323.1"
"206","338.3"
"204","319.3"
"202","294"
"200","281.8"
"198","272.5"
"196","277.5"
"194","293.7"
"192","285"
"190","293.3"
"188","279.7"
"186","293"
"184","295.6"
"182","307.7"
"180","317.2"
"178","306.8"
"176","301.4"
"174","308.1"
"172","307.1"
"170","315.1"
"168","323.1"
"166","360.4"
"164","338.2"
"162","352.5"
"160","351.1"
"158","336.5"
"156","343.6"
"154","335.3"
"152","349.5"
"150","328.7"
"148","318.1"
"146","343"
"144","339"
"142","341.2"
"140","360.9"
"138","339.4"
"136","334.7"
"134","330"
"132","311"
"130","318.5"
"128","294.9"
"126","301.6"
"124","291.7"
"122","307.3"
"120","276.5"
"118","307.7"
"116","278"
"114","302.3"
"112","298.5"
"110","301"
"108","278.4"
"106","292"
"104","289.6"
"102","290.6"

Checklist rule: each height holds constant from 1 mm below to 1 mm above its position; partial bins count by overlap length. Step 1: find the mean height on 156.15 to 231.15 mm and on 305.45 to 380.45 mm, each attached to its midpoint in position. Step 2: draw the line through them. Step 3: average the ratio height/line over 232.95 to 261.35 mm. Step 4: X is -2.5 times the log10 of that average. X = 0.09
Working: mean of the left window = 300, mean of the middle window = 239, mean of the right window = 189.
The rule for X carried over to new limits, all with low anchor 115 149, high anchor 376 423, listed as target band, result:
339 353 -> 0.16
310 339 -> 0.14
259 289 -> 0.08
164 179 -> -0.08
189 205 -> -0.02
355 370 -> 0.05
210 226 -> -0.02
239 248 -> 0.13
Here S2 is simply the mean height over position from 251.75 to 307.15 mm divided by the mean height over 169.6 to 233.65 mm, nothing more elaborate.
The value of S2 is 0.79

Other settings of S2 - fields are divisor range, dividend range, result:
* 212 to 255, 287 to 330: 0.84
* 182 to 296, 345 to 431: 0.72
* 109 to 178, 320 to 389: 0.57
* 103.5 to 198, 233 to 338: 0.70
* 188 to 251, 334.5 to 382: 0.67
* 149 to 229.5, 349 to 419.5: 0.60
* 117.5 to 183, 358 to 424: 0.57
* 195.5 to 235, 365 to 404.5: 0.64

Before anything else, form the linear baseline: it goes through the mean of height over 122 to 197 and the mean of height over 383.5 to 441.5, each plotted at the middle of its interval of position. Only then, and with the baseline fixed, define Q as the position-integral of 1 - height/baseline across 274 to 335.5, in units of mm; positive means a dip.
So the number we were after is 7.8 mm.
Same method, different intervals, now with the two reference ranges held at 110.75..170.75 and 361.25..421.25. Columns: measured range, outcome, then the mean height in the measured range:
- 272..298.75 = 1.37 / 230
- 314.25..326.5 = 1.16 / 202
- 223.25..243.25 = 1.94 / 246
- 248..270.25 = 2.05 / 234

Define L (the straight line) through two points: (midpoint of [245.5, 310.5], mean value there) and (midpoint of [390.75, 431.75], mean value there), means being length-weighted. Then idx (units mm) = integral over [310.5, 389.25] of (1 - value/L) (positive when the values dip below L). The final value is 7.5 mm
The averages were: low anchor 229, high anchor 186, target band 186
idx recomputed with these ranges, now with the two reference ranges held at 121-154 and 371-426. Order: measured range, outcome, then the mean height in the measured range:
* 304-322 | 1.9 mm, 206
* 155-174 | -1.5 mm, 335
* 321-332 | 1.5 mm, 192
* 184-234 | 0.4 mm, 285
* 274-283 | 0.9 mm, 223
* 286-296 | 0.2 mm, 236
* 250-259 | 0.6 mm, 243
